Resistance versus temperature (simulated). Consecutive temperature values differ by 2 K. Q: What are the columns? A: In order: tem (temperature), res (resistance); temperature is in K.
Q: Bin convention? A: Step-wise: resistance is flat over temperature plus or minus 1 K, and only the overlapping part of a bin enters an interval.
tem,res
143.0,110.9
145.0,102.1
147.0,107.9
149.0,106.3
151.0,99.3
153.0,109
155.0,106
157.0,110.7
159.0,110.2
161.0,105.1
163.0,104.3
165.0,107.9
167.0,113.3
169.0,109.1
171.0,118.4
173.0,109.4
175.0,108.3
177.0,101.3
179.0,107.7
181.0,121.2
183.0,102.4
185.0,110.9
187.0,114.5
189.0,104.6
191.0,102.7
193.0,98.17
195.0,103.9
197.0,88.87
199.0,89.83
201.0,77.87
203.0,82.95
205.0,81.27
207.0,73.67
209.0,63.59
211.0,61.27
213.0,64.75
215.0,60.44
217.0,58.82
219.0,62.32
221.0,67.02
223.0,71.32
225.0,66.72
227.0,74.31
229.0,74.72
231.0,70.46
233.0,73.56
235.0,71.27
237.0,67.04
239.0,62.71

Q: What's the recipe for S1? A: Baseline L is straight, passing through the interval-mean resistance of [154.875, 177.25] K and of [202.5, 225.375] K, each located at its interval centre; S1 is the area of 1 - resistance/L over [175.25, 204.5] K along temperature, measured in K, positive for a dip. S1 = -3.9 K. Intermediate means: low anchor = 109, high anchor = 67.5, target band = 100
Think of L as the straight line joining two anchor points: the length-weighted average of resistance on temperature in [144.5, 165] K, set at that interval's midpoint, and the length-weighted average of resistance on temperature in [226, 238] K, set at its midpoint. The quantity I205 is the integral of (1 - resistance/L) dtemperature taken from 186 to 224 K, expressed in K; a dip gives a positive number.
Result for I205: 1.9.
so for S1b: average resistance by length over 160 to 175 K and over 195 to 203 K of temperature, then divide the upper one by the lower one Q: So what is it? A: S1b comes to 0.8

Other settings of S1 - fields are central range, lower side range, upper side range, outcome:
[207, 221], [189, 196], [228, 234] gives 3.7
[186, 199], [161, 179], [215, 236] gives -1.2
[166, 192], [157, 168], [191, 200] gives -1.9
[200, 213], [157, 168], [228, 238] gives 1.9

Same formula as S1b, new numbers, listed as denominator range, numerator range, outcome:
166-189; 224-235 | 0.65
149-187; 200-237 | 0.64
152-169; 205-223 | 0.60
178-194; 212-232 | 0.62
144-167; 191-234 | 0.71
